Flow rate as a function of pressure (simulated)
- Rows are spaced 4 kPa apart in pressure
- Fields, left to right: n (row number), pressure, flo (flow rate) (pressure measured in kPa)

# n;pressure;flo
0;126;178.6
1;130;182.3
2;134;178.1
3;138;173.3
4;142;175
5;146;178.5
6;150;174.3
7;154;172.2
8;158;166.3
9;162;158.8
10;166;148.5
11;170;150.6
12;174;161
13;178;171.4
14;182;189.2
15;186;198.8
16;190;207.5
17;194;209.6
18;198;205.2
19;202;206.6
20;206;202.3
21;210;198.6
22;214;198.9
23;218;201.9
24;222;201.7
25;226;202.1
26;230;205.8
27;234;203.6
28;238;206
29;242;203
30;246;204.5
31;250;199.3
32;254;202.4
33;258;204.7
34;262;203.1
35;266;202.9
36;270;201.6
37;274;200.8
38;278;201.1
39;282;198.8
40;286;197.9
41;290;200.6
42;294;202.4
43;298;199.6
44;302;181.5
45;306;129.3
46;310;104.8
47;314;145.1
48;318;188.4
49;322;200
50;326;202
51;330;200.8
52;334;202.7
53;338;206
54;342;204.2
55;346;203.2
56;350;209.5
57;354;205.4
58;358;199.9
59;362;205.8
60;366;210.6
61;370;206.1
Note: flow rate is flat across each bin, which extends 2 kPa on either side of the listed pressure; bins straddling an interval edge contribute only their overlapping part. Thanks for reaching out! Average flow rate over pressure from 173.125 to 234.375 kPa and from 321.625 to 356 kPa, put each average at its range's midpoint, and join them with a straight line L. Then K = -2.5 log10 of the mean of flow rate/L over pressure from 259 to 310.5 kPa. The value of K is 0.07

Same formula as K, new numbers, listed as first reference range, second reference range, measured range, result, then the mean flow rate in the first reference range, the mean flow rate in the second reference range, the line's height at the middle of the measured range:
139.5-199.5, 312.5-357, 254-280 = -0.07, 178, 198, 189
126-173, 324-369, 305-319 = 0.38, 169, 205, 198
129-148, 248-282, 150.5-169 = 0.12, 177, 202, 181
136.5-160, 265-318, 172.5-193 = -0.07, 173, 182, 175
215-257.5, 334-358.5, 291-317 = 0.24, 203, 205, 204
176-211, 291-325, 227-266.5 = -0.10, 199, 171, 186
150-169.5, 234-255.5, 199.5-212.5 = -0.10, 162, 203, 184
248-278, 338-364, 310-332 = 0.14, 202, 205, 204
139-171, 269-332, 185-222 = -0.18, 166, 184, 172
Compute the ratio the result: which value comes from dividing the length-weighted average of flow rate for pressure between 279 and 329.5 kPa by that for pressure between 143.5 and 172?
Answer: 1.1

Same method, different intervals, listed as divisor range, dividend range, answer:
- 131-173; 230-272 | 1.21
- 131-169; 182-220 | 1.20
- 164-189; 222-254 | 1.19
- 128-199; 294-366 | 1.06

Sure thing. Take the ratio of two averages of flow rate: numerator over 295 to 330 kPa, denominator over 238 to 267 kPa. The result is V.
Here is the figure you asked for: 0.8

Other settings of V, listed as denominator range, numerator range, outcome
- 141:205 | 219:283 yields 1.13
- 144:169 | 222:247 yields 1.23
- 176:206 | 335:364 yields 1.03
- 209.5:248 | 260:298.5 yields 0.99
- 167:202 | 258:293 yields 1.08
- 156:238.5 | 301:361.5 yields 0.98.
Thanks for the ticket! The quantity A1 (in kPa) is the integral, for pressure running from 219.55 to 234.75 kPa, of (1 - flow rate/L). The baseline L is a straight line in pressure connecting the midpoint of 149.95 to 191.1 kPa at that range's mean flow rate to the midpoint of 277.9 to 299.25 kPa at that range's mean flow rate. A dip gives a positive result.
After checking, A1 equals -1.5 kPa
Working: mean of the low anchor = 172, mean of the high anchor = 200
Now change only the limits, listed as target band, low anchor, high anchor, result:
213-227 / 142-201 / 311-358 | -1.4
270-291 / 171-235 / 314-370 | -0.1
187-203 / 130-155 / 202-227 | -1.0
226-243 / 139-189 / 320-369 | -1.9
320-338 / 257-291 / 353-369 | 0.2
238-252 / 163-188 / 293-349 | -2.1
